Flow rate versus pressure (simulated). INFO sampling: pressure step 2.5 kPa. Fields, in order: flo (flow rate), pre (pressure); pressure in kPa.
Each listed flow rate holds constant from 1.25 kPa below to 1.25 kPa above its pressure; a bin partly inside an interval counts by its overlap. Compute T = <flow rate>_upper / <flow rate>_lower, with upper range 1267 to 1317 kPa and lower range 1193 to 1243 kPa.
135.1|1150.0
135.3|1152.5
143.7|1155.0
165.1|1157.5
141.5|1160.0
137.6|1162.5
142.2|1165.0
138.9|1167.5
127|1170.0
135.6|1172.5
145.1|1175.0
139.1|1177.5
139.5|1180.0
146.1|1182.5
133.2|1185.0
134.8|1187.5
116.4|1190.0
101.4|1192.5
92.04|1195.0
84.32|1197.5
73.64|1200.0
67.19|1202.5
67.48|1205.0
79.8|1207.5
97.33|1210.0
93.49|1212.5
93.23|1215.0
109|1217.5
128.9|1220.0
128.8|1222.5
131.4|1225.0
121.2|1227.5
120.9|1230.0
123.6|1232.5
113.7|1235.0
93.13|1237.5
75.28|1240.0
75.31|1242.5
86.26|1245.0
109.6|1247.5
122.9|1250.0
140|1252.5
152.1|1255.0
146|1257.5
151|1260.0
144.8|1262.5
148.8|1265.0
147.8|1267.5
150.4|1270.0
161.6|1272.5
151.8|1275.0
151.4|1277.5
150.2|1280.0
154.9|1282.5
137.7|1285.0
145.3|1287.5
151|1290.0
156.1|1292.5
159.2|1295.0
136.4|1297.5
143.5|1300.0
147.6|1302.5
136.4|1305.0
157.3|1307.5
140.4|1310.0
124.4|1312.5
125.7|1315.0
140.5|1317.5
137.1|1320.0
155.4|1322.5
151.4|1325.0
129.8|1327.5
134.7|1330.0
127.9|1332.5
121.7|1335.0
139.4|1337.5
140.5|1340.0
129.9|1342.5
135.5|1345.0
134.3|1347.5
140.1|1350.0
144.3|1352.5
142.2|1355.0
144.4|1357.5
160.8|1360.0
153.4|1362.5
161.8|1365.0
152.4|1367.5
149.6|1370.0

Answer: 1.48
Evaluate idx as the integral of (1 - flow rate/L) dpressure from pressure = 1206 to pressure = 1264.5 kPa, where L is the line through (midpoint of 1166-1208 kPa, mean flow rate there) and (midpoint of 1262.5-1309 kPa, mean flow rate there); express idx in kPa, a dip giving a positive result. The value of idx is 7.4 kPa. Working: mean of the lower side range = 114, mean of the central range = 115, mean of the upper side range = 149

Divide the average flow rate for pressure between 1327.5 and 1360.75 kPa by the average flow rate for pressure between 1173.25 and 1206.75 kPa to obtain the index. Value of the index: 1.2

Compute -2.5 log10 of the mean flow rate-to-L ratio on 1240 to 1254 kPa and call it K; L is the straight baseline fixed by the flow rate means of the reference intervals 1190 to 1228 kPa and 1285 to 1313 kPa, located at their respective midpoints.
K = 0.134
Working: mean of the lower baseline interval 98.1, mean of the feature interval 105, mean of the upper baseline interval 145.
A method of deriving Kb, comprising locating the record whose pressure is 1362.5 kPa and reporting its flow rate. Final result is 153.4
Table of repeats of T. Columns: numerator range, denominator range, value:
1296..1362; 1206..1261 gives 1.24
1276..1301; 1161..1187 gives 1.07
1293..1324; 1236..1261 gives 1.24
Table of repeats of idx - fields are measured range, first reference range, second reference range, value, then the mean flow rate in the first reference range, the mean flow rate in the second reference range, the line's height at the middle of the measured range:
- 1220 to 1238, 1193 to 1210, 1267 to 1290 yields -2.8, 79.9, 150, 105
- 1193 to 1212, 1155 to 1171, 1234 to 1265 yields 7.2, 142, 119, 132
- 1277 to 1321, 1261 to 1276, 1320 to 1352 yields 0.2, 151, 137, 145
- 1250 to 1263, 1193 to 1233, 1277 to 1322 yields -2.4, 100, 144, 122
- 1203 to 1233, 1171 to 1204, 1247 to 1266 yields 4.9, 116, 140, 127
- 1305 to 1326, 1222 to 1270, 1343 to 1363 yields -0.7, 123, 143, 136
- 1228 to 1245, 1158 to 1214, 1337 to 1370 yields 3.3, 116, 145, 125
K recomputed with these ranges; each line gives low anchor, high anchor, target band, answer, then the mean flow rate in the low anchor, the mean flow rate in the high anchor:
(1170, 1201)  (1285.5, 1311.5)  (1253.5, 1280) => -0.082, 121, 147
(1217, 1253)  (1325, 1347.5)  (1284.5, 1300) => -0.191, 111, 134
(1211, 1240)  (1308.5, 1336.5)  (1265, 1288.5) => -0.202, 112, 136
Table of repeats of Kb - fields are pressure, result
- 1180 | 139.5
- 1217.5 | 109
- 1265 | 148.8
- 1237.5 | 93.13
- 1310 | 140.4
